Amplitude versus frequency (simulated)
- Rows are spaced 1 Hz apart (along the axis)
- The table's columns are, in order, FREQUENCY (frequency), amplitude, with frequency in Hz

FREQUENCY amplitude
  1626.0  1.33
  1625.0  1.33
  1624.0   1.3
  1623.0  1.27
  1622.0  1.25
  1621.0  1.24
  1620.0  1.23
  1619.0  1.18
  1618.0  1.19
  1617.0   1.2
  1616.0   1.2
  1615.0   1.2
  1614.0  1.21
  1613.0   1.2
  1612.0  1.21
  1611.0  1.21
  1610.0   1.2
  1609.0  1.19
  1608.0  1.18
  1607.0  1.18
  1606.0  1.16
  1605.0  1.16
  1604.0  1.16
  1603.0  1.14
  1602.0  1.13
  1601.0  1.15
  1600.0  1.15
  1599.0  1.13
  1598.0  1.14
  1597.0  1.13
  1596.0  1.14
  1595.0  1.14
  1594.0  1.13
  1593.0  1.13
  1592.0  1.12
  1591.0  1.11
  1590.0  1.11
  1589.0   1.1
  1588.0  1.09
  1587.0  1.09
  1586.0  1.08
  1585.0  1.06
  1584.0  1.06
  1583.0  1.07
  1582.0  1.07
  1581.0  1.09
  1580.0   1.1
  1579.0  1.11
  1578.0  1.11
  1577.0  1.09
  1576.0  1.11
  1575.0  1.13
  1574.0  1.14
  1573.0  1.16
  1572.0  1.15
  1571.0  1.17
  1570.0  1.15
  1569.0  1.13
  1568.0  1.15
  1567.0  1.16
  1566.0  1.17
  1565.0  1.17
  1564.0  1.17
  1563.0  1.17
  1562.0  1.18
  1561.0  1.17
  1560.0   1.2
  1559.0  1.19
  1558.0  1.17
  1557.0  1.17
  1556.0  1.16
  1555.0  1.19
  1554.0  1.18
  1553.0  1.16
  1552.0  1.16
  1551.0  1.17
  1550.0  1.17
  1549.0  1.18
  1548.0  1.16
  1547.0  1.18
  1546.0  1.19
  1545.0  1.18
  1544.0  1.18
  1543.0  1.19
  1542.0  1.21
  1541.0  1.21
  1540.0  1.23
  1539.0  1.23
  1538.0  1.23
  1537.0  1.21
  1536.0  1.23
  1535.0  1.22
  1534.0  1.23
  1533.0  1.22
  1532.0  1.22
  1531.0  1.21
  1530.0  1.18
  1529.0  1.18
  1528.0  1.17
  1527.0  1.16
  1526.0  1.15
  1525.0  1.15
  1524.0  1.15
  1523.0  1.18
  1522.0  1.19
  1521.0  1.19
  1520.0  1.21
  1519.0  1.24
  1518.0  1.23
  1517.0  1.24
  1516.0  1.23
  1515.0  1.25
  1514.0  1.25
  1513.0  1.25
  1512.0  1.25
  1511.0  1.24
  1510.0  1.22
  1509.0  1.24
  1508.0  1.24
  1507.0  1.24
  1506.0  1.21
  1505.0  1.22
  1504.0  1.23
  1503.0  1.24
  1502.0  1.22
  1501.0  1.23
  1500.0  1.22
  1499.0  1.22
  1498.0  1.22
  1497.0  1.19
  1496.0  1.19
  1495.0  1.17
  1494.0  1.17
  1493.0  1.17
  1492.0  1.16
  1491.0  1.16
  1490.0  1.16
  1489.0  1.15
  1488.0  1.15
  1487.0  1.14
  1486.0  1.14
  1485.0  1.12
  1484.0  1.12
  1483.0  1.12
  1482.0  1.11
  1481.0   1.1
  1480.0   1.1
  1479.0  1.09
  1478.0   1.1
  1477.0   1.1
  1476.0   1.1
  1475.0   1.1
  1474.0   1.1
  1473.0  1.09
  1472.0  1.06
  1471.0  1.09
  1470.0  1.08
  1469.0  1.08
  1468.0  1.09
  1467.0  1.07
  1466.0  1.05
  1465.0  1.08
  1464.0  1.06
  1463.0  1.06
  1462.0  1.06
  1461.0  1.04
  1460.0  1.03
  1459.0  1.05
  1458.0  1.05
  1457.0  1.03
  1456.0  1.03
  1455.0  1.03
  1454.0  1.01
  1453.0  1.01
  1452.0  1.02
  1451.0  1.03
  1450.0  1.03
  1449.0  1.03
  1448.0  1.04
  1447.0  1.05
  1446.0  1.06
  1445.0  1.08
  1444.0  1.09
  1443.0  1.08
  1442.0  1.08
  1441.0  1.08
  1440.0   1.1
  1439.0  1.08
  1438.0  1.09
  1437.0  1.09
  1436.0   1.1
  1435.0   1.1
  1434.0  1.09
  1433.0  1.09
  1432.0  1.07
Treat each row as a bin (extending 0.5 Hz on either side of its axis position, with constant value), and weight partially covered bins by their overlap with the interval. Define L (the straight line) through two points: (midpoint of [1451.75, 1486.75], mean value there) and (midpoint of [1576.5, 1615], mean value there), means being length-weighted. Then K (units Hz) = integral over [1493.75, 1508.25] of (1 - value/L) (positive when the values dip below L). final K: -1.7 Hz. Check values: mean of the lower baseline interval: 1.07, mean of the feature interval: 1.21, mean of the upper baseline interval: 1.13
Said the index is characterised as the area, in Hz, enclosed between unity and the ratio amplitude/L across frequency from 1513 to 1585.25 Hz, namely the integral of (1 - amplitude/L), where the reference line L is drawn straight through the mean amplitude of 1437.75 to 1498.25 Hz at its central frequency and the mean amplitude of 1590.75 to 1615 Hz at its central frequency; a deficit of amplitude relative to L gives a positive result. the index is -2.7 Hz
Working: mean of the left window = 1.09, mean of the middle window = 1.17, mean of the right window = 1.16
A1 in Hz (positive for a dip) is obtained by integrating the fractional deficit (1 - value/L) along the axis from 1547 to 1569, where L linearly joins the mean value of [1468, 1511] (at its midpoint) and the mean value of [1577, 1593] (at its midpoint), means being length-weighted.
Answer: -1.2 Hz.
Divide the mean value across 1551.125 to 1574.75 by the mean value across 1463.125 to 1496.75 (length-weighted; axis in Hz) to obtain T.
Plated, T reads 1.05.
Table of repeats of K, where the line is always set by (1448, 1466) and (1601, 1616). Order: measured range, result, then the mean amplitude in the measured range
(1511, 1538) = -2.61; 1.21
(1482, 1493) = -0.77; 1.14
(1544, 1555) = -0.48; 1.17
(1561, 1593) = 0.78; 1.12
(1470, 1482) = -0.42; 1.09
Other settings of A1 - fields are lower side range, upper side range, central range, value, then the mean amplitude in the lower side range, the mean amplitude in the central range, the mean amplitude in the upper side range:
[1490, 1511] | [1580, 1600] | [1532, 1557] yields -0.80 Hz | 1.21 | 1.19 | 1.11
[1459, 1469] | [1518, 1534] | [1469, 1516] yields -1.98 Hz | 1.06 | 1.17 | 1.19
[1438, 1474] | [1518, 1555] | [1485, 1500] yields -0.69 Hz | 1.06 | 1.17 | 1.19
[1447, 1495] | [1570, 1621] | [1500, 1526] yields -2.73 Hz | 1.08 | 1.22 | 1.14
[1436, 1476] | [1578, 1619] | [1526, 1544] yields -1.62 Hz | 1.06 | 1.21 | 1.14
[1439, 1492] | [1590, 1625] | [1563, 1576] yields -0.01 Hz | 1.08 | 1.15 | 1.18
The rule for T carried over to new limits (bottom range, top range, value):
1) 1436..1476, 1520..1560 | 1.12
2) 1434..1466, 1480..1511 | 1.12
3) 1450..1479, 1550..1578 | 1.09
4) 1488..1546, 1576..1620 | 0.95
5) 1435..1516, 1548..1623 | 1.03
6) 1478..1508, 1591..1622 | 1.00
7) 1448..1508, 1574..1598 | 0.99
